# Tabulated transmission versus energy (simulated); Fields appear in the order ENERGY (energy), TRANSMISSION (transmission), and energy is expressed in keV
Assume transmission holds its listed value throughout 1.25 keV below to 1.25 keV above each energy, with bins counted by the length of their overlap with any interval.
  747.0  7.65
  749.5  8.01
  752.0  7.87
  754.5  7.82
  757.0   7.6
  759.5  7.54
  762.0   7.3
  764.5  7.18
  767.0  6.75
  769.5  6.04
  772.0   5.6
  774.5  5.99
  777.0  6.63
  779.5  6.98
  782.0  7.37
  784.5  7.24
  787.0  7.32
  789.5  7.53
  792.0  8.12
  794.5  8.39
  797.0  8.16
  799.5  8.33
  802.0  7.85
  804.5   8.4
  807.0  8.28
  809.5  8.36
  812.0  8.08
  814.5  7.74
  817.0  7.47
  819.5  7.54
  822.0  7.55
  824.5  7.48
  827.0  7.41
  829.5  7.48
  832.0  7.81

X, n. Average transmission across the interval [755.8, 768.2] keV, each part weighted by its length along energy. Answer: 7.27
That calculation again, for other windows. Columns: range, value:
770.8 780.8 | 6.31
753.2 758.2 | 7.71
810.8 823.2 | 7.67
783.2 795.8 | 7.72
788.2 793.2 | 7.82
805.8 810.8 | 8.32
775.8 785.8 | 7.06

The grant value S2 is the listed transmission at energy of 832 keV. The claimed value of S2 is 7.81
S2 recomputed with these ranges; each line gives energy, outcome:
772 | 5.6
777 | 6.63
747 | 7.65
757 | 7.6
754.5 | 7.82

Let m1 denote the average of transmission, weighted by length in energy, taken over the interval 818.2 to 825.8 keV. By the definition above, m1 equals 7.52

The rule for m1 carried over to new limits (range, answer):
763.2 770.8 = 6.65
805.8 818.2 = 7.99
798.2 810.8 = 8.24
